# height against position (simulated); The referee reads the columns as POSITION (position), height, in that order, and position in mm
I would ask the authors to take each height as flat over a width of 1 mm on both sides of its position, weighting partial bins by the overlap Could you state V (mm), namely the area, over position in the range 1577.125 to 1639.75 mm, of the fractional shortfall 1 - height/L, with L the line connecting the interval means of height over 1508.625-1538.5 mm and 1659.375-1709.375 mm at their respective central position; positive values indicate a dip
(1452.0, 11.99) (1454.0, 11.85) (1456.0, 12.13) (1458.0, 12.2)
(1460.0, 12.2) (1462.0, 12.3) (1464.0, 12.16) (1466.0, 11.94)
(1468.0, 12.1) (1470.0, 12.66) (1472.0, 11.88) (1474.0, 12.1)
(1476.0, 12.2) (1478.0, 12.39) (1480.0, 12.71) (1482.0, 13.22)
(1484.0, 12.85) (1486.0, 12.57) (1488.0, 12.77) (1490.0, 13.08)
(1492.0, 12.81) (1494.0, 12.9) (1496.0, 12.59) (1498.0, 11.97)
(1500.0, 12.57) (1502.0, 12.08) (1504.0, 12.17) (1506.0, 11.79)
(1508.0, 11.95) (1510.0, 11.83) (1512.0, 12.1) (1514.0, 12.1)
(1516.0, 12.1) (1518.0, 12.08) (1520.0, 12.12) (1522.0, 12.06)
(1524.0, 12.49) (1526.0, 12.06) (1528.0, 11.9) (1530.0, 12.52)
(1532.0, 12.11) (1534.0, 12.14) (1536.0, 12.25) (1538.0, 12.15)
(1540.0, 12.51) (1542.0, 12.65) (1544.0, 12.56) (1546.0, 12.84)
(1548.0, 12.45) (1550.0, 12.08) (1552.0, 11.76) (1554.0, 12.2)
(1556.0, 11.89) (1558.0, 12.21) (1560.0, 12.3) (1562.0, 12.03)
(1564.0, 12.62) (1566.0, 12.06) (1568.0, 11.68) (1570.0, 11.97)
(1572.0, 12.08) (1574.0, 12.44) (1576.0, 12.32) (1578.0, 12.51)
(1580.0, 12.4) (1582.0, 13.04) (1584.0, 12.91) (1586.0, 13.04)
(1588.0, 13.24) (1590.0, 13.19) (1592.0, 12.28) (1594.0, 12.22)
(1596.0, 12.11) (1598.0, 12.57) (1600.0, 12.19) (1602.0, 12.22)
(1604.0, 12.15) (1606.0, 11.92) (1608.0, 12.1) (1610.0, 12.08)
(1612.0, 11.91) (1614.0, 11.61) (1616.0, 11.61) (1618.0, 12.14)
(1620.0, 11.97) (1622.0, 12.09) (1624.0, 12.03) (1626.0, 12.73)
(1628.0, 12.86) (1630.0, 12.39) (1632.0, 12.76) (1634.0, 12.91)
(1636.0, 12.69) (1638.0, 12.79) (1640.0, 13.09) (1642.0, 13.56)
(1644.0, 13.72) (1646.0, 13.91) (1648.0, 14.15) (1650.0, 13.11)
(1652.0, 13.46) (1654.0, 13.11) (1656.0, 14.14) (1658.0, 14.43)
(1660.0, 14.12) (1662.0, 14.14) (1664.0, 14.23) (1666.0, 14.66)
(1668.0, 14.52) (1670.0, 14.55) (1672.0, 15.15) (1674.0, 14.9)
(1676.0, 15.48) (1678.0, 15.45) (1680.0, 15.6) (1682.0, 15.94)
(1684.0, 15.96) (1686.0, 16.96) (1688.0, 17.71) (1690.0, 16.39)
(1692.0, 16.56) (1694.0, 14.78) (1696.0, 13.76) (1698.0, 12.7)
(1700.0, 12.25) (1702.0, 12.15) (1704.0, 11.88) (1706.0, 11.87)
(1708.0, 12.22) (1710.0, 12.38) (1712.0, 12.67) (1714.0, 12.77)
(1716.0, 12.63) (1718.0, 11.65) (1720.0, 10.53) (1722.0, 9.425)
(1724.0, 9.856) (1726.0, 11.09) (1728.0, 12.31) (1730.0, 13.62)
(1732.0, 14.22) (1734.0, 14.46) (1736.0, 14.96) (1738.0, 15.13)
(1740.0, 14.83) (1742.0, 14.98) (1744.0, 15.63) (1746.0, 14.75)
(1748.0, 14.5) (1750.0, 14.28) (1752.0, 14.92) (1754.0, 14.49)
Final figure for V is 4.6 mm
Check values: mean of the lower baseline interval 12.1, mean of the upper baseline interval 14.5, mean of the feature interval 12.4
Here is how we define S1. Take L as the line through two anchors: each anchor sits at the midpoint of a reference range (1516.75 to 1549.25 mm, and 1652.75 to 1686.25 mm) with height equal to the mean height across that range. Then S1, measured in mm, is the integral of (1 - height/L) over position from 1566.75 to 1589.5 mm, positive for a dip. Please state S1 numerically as 1.1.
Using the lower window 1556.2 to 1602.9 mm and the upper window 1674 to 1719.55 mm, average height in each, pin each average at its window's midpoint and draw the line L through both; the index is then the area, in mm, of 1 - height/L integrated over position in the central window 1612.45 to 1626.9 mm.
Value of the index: 1.07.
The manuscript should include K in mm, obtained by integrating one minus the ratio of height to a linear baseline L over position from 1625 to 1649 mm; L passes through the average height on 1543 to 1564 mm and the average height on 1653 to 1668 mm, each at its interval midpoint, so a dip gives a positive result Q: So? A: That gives 1.05 mm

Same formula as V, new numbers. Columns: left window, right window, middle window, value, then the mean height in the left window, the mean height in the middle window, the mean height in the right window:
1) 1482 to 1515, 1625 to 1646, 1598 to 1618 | 1.3 mm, 12.4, 12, 13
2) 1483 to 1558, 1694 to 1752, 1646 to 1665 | -1.6 mm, 12.3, 13.9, 13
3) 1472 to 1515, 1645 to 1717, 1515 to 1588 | 3.7 mm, 12.4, 12.3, 14.2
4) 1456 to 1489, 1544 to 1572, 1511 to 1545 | 0.0 mm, 12.4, 12.2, 12.2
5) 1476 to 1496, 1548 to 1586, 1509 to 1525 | 0.6 mm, 12.8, 12.1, 12.3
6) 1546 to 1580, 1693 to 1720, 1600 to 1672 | -4.0 mm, 12.2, 13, 12.5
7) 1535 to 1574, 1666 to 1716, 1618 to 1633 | 1.1 mm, 12.2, 12.4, 14.3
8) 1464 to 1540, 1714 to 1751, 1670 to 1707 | -4.7 mm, 12.3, 14.7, 13.3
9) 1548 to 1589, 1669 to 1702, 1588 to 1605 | 0.8 mm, 12.3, 12.4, 15.2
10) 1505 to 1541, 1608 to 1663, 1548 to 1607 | 0.9 mm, 12.1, 12.3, 12.9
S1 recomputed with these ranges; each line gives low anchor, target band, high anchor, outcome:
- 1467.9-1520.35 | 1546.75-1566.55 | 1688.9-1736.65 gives 0.5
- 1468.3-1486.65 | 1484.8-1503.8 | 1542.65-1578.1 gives -0.2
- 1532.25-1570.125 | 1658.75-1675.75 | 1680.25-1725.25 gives -1.9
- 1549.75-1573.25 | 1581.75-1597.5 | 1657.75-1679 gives 0.0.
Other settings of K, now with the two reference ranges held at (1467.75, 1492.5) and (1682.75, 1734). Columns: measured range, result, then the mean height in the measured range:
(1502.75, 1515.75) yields 0.7 mm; 12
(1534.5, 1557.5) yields 0.8 mm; 12.3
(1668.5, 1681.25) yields -2.0 mm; 15.2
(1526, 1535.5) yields 0.4 mm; 12.2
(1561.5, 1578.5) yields 0.8 mm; 12.2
